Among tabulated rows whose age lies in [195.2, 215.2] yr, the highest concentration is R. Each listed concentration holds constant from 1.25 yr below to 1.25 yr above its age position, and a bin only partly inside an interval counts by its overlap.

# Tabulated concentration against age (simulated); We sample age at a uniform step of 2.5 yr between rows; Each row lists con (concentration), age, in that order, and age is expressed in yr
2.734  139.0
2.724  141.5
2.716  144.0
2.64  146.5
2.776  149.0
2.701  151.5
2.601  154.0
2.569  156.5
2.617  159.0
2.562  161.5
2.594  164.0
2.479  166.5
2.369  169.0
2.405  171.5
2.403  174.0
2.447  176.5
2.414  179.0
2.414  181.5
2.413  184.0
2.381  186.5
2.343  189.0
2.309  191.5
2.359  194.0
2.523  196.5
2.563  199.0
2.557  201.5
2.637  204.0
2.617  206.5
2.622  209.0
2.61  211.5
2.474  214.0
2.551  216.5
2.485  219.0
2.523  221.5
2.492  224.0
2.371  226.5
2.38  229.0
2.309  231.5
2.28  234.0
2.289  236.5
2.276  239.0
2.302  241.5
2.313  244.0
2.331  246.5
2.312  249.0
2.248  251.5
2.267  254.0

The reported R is 2.637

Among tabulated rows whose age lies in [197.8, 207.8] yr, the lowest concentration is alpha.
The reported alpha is 2.557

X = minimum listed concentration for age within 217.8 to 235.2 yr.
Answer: 2.28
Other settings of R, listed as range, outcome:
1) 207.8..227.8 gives 2.622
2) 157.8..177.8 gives 2.617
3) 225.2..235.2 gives 2.38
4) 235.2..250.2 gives 2.331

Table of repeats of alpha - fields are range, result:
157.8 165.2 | 2.562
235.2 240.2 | 2.276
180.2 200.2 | 2.309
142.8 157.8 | 2.569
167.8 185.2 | 2.369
